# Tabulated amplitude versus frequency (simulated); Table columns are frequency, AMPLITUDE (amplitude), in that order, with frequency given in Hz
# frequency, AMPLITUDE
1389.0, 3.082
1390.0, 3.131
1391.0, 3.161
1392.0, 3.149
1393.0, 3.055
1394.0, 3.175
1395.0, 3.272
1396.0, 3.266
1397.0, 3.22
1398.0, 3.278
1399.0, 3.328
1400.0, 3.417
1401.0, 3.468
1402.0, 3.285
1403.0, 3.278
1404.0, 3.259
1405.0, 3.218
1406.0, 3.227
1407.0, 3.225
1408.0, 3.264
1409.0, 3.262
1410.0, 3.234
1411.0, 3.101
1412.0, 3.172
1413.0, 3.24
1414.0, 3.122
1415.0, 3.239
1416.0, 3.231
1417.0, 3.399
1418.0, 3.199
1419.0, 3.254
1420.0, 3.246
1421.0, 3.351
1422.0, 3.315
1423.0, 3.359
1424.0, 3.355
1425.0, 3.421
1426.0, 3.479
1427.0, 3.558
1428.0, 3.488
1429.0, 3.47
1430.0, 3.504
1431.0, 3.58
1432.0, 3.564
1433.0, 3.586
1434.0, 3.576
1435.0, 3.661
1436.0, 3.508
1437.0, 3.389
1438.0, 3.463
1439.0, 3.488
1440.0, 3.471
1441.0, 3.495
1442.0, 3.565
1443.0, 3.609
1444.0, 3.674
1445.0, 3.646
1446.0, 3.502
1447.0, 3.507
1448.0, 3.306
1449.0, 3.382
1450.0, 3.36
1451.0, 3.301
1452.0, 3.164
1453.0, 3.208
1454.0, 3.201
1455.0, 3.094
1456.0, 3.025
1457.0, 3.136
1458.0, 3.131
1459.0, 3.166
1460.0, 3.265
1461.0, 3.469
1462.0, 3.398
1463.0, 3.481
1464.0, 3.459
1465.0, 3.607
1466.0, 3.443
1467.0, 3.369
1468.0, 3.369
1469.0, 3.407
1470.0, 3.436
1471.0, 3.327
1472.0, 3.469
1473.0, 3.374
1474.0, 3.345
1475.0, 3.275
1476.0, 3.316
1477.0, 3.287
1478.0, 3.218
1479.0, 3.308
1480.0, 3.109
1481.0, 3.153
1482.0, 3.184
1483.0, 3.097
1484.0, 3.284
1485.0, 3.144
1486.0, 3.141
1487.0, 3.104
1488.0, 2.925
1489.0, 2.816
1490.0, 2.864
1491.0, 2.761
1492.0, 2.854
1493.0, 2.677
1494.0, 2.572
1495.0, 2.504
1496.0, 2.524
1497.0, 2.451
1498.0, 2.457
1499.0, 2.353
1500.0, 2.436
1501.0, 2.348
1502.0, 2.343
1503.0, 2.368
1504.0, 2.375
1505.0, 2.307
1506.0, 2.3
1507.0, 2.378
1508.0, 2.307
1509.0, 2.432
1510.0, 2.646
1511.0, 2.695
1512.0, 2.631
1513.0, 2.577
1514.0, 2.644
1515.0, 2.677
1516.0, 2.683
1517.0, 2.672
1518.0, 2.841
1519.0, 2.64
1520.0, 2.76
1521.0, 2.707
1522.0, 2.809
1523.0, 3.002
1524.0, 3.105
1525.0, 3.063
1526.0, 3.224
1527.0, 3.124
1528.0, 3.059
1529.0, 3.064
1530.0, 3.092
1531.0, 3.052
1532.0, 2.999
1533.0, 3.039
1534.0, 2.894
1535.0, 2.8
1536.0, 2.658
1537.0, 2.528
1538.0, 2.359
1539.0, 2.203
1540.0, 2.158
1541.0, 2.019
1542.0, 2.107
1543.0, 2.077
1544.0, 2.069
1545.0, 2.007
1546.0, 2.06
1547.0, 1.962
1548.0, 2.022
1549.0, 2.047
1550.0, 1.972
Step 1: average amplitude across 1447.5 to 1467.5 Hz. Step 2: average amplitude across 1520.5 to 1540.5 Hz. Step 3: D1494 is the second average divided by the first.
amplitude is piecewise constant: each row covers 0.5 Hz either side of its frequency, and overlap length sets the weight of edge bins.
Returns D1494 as 0.86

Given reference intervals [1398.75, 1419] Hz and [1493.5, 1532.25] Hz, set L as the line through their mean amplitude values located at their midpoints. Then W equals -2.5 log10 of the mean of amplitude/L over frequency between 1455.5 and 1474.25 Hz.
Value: -0.142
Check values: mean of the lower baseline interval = 3.26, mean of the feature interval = 3.35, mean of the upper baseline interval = 2.67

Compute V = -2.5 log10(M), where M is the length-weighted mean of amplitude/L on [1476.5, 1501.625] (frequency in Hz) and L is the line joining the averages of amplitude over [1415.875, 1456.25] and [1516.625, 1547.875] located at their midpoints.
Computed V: 0.05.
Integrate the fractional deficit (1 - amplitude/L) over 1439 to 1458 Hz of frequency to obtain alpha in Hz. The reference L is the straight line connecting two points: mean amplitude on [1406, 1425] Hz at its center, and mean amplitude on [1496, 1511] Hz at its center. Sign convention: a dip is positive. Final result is -2.8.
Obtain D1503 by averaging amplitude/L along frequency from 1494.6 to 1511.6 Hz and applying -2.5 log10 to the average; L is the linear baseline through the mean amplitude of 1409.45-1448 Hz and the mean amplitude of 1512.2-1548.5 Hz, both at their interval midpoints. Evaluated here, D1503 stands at 0.17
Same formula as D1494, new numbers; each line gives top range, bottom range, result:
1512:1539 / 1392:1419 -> 0.87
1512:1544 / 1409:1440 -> 0.80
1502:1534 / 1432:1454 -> 0.79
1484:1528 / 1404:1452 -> 0.79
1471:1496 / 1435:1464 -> 0.91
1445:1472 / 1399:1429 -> 1.01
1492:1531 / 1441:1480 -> 0.79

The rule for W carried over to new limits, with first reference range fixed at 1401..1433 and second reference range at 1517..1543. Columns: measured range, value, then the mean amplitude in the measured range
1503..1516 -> 0.15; 2.5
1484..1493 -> 0.00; 2.95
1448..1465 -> -0.05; 3.28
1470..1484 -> -0.09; 3.27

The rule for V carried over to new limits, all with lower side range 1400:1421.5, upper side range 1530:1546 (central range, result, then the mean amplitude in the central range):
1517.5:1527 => -0.14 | 2.92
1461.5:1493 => -0.14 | 3.23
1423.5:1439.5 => -0.12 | 3.51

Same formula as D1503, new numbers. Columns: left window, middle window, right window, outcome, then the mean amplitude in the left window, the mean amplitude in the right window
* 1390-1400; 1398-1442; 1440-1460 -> -0.03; 3.22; 3.34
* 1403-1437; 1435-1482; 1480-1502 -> -0.11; 3.35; 2.79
